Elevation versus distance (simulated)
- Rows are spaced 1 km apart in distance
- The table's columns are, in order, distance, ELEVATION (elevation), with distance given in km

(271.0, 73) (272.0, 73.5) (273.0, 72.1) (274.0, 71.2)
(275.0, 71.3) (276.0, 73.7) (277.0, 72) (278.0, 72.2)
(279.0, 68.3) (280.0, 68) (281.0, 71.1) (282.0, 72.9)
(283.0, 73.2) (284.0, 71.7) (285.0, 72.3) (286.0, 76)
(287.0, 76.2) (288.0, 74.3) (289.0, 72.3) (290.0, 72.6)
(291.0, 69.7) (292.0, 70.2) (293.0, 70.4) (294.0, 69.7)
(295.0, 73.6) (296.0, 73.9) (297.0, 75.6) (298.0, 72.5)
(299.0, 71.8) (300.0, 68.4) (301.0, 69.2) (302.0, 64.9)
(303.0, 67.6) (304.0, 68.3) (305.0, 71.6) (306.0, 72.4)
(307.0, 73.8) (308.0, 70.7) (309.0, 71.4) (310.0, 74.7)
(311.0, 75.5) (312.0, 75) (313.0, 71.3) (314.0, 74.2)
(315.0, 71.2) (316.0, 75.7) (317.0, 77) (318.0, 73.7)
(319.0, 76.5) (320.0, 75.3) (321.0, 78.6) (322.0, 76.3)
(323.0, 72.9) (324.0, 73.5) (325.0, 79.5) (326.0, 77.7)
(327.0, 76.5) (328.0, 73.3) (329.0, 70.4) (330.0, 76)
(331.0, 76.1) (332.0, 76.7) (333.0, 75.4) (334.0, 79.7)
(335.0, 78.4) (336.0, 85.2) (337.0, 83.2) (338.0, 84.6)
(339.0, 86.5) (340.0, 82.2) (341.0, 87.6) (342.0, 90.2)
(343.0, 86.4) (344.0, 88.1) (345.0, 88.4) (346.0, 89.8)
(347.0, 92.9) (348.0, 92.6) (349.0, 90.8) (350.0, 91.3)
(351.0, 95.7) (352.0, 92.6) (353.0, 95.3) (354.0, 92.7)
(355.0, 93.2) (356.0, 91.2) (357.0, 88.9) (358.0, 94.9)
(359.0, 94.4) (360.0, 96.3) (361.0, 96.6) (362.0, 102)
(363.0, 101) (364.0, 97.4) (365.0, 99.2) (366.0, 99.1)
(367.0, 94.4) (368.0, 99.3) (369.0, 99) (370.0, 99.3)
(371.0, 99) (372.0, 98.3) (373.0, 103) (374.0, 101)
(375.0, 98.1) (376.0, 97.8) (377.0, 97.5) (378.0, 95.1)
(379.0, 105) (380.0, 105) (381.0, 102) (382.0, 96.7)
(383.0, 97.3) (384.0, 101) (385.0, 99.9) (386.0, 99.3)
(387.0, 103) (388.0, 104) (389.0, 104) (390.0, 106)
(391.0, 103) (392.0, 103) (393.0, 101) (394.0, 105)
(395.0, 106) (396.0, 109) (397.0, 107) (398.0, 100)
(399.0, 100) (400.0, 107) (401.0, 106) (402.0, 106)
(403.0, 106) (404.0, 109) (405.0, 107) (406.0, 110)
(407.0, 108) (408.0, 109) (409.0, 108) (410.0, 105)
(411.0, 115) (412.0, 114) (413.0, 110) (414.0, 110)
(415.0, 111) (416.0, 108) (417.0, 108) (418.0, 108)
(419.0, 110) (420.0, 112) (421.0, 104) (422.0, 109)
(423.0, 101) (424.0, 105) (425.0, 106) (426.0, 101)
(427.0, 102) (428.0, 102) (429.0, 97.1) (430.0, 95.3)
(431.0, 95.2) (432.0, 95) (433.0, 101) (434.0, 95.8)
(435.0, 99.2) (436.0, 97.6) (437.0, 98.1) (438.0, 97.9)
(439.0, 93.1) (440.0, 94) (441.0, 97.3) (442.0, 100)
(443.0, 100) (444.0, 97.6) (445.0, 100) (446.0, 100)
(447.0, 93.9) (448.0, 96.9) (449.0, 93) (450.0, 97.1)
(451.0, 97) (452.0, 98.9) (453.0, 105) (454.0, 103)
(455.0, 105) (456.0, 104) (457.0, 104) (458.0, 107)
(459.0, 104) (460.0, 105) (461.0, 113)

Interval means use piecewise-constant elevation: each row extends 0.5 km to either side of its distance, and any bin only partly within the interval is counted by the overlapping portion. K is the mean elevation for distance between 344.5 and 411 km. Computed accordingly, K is 100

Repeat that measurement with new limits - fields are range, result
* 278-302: 71.8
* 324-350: 82.7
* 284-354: 77.7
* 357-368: 97.2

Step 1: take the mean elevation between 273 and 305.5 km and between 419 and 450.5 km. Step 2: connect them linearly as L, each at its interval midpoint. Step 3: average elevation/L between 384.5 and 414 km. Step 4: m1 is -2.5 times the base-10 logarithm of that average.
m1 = -0.146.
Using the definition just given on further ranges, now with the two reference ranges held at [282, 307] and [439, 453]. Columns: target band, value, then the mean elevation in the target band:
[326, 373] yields -0.11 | 89.6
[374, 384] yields -0.16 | 99.5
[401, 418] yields -0.19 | 109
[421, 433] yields -0.07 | 101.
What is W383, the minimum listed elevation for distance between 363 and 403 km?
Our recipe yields 94.4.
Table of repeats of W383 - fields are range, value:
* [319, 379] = 70.4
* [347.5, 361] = 88.9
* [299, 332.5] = 64.9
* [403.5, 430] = 95.3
